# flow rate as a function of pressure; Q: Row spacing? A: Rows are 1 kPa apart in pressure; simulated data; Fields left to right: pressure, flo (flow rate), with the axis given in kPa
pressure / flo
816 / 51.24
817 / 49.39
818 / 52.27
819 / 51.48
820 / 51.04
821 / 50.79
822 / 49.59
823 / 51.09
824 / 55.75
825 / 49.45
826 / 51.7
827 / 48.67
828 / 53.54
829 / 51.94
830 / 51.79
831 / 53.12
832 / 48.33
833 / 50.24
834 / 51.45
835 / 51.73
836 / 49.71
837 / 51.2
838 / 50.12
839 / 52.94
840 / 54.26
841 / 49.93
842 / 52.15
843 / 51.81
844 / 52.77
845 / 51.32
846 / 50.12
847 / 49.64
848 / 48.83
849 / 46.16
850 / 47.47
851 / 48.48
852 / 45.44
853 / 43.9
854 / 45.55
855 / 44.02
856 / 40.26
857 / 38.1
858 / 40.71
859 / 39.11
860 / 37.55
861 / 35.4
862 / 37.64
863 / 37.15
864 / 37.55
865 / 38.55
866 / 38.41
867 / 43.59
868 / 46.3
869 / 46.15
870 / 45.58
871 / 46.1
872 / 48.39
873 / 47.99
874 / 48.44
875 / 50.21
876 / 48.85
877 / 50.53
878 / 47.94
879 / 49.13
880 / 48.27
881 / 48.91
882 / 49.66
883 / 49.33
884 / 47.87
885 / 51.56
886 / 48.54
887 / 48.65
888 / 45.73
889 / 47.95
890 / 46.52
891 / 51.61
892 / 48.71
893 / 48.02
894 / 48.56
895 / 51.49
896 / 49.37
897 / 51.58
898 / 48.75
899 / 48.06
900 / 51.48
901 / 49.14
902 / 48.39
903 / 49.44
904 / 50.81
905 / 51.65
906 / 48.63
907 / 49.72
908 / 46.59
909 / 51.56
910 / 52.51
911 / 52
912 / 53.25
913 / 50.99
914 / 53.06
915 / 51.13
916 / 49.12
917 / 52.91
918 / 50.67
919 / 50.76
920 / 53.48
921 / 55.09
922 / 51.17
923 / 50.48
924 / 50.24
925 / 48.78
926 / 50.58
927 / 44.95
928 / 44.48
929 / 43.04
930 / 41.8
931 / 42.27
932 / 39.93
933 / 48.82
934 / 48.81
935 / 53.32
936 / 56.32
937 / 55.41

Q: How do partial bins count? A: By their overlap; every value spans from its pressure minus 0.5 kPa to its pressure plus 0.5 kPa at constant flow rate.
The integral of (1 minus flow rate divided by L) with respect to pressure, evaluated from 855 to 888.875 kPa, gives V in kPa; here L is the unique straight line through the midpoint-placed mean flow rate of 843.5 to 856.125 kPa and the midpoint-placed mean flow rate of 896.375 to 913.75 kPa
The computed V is 2.65 kPa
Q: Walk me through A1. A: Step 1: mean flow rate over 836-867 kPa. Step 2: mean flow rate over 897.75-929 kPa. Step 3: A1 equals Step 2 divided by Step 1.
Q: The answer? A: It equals 1.11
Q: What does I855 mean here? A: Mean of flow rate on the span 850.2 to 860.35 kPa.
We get 42.5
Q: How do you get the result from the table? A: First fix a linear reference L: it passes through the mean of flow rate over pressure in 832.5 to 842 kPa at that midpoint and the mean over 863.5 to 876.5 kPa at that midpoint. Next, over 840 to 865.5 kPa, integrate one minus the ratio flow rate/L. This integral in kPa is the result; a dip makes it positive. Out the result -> 2.1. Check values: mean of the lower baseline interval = 51.3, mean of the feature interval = 44.6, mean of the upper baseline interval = 45.1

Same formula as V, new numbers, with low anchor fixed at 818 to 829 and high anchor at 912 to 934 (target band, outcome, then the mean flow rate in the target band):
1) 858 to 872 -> 2.6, 41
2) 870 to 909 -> 0.5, 49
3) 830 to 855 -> 0.6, 49.8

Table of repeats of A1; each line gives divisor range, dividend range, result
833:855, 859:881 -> 0.89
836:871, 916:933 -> 1.06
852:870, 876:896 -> 1.20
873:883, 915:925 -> 1.05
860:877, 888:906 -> 1.13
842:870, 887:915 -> 1.13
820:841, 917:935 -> 0.94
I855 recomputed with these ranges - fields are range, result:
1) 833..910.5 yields 47.5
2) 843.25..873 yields 43.9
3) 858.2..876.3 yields 42.8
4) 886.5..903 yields 49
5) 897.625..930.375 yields 49.9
